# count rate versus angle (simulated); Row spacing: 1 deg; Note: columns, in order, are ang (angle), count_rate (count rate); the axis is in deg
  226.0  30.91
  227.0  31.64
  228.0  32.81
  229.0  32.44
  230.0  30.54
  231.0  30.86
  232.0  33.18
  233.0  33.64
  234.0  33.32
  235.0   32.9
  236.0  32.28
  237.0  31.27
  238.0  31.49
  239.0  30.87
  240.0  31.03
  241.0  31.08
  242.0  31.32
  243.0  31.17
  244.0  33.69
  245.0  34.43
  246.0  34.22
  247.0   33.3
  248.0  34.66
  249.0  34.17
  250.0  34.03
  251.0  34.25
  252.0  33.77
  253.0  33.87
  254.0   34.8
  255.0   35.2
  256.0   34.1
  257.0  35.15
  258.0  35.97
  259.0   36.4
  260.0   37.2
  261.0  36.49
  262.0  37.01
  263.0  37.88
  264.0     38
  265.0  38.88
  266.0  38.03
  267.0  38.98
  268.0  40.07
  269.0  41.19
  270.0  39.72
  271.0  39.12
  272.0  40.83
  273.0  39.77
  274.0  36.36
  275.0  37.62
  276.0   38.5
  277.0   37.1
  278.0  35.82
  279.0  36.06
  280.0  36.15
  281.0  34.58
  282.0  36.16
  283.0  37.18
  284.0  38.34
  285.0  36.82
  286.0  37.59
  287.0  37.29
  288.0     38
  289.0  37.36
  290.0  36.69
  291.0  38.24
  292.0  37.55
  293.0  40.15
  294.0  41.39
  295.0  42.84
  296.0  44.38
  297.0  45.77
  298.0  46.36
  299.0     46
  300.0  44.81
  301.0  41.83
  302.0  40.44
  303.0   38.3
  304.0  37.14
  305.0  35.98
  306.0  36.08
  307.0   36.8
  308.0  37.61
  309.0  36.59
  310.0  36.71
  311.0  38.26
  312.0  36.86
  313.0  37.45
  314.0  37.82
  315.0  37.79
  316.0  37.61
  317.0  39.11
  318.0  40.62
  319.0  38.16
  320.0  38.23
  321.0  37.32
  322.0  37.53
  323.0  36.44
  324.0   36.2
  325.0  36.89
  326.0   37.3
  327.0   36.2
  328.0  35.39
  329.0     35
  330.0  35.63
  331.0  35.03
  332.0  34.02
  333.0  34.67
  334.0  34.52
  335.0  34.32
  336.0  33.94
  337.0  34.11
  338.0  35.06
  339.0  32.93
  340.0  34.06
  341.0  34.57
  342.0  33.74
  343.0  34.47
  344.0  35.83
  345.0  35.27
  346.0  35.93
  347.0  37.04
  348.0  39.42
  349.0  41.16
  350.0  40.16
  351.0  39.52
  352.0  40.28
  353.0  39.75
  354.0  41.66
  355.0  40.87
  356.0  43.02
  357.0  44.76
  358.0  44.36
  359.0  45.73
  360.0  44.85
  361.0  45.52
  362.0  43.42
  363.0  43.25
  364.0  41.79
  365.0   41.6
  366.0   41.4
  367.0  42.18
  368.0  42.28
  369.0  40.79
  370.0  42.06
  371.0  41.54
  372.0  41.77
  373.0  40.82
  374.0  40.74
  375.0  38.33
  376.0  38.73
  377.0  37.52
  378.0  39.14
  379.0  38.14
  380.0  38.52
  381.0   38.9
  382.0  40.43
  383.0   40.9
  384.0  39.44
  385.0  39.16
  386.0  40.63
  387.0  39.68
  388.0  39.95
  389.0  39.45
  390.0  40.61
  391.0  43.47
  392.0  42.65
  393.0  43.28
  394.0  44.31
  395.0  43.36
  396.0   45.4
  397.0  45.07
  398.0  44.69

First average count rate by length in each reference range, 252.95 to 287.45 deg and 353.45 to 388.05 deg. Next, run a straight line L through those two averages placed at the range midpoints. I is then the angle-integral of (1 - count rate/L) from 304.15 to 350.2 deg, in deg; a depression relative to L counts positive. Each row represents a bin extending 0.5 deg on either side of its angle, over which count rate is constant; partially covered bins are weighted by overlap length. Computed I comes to 3.6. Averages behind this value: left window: 37.3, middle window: 36.4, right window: 41.3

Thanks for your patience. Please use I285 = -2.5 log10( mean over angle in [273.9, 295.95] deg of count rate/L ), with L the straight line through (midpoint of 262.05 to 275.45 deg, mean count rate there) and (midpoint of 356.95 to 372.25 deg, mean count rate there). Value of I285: 0.05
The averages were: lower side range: 38.9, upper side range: 42.9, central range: 37.8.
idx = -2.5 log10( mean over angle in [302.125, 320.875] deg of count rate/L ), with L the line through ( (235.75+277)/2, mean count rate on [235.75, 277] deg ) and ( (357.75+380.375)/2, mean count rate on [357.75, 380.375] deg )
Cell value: 0.02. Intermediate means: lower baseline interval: 35.6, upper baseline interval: 41.5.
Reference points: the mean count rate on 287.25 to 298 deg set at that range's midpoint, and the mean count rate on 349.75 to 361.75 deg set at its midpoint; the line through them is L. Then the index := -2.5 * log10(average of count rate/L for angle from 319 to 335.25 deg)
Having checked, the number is 0.16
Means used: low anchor 40.5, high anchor 42.6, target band 36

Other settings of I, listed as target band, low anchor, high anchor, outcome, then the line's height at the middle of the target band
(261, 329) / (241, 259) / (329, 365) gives -4.6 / 36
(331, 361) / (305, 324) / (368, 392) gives 0.6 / 38.8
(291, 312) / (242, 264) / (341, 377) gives -1.5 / 37.5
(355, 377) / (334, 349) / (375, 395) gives -2.4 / 38.1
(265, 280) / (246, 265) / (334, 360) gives -1.1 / 35.9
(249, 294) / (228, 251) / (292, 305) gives 0.6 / 37.7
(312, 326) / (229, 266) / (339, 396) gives 0.0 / 37.8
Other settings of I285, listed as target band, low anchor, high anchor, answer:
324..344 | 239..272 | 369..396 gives 0.11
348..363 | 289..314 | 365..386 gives -0.06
